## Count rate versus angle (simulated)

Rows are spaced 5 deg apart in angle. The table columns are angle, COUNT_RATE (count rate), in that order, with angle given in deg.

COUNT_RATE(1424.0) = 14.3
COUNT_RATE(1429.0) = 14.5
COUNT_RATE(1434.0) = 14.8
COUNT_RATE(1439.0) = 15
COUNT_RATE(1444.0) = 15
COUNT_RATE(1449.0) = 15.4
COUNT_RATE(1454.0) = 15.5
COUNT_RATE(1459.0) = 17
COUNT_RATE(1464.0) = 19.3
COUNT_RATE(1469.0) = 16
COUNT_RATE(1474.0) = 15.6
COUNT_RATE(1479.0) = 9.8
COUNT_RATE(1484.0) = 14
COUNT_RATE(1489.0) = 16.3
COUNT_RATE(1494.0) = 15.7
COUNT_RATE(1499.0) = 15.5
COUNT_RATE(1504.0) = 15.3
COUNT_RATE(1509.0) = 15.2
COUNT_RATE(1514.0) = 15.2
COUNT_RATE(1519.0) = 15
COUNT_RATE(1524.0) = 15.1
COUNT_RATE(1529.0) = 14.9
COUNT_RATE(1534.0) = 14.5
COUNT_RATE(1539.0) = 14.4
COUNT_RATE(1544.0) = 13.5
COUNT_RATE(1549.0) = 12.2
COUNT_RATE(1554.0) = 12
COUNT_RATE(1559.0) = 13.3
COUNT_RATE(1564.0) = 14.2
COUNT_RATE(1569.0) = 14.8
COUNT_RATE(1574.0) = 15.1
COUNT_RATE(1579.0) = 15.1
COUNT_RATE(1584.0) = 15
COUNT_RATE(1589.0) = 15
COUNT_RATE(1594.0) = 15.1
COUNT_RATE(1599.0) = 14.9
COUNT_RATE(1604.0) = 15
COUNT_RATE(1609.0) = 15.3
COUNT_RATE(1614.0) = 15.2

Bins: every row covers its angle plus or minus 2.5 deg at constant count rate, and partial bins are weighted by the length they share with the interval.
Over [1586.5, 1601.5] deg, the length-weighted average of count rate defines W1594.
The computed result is 15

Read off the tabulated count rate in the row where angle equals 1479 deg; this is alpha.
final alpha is 9.8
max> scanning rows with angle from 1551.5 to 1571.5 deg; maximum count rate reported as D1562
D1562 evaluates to 14.8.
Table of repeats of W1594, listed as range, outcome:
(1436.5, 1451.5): 15.1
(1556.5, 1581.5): 14.5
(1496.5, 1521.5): 15.2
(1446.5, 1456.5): 15.4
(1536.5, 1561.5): 13.1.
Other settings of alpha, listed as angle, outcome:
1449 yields 15.4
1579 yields 15.1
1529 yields 14.9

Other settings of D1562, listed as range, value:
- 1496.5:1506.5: 15.5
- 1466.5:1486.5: 16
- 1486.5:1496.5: 16.3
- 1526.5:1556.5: 14.9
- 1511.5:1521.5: 15.2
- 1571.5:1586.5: 15.1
